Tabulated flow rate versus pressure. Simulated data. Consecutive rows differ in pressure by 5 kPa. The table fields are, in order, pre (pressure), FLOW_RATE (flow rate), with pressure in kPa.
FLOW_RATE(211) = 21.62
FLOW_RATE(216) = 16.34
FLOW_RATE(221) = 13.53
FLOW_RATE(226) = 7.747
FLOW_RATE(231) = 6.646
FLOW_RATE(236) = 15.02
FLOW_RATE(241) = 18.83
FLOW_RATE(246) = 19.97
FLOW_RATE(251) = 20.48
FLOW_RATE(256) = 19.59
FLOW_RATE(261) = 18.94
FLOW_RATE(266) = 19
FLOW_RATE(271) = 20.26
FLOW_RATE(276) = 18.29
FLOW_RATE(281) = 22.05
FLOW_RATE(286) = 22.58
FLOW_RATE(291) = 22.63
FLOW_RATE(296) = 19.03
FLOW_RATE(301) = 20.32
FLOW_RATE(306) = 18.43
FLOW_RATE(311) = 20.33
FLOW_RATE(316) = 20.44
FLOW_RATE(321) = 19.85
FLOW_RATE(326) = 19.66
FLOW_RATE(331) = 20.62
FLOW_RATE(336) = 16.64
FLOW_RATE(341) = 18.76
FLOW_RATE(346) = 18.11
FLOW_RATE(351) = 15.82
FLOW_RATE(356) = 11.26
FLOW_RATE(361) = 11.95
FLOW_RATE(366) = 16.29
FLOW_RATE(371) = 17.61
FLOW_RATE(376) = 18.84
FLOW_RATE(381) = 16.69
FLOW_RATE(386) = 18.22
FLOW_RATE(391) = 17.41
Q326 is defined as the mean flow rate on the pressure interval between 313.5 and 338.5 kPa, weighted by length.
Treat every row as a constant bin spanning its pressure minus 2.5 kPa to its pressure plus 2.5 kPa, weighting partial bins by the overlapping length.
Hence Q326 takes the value 19.4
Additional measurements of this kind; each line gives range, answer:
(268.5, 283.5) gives 20.2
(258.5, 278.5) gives 19.1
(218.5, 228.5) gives 10.6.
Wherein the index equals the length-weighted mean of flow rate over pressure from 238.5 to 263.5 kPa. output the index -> 19.6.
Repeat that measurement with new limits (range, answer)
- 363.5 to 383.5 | 17.4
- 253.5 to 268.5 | 19.2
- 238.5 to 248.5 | 19.4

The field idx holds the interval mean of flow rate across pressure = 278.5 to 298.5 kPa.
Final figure 21.6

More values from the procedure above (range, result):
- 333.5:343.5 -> 17.7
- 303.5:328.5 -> 19.7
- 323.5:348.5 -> 18.8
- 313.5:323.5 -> 20.1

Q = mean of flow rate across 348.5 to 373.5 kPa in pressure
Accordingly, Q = 14.6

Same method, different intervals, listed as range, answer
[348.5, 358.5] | 13.5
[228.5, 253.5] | 16.2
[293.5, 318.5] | 19.7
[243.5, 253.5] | 20.2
